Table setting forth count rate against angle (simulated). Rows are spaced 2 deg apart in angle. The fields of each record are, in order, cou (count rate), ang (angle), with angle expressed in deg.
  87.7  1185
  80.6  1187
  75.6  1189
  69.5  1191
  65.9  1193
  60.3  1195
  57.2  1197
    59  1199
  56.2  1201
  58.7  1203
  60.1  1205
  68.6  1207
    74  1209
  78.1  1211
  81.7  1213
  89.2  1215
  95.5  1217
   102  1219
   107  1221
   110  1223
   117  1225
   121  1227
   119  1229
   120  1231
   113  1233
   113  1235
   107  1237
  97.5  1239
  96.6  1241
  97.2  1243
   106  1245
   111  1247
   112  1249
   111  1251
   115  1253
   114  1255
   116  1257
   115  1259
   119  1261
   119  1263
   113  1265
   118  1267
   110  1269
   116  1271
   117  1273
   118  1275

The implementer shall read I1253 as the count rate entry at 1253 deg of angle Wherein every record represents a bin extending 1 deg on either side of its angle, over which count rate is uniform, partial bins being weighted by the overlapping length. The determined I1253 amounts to 115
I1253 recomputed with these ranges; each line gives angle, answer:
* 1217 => 95.5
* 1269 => 110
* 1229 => 119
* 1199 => 59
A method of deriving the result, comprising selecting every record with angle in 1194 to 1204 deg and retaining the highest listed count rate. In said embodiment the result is 60.3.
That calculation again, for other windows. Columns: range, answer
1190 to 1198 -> 69.5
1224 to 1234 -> 121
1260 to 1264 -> 119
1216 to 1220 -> 102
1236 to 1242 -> 107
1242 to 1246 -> 106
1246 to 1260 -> 116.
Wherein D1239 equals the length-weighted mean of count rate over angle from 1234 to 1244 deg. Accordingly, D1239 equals 102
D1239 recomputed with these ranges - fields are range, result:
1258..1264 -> 118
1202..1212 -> 67.9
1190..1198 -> 63.2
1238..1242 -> 97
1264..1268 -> 116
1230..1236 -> 115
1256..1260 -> 116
